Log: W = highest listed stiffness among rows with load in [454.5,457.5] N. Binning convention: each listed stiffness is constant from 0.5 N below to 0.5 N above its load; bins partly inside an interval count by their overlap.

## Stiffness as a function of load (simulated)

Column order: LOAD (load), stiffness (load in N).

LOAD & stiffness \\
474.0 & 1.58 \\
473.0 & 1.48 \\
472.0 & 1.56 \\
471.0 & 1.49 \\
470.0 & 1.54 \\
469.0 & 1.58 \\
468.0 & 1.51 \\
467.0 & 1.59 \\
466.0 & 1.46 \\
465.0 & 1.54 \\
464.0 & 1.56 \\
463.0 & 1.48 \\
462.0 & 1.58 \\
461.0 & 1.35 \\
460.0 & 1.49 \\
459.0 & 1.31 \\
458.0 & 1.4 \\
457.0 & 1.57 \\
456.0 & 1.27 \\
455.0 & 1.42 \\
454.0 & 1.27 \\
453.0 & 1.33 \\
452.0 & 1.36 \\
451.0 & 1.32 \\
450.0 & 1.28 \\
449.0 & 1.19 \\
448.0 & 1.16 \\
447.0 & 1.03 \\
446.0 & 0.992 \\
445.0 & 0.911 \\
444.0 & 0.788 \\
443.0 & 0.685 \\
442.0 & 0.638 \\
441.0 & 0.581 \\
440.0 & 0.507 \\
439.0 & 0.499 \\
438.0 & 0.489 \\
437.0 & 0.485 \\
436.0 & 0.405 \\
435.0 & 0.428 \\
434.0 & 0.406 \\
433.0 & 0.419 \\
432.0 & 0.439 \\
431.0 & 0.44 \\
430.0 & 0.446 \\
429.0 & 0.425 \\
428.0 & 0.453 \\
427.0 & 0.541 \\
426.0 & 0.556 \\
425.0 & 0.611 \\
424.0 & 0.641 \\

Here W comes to 1.57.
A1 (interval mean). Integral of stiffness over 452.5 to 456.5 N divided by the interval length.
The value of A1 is 1.32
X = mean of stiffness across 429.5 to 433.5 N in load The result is 0.436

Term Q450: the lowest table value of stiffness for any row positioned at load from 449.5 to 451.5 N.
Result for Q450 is 1.28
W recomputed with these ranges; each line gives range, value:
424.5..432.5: 0.611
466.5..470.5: 1.59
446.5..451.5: 1.32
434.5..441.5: 0.581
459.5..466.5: 1.58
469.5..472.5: 1.56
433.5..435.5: 0.428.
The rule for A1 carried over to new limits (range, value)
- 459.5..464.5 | 1.49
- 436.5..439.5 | 0.491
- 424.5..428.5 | 0.54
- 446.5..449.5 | 1.13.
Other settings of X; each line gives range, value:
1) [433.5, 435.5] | 0.417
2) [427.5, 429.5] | 0.439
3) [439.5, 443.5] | 0.603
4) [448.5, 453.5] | 1.3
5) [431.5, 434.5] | 0.421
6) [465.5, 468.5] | 1.52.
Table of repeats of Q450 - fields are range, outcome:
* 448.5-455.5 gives 1.19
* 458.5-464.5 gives 1.31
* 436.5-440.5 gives 0.485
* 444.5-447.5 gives 0.911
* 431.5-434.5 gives 0.406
